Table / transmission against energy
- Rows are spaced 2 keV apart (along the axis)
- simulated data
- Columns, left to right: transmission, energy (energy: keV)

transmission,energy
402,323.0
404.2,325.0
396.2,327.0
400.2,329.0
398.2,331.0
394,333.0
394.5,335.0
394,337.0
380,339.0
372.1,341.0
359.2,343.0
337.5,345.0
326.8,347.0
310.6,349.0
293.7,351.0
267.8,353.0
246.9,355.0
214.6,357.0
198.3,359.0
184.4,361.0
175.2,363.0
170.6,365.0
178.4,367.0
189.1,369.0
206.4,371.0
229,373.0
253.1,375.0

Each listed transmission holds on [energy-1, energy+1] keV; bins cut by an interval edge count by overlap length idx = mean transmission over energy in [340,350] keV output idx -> 341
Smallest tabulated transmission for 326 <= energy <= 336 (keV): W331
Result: 394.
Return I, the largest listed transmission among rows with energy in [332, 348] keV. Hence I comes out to 394.5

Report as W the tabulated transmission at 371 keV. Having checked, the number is 206.4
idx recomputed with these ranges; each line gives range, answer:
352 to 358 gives 243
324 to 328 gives 400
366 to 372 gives 191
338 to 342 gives 376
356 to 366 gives 189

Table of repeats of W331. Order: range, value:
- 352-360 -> 198.3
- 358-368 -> 170.6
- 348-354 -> 267.8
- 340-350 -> 310.6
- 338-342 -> 372.1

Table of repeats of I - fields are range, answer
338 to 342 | 380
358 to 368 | 198.3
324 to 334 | 404.2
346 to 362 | 326.8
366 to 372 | 206.4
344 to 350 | 337.5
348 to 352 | 310.6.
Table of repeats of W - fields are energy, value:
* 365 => 170.6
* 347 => 326.8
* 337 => 394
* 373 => 229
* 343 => 359.2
